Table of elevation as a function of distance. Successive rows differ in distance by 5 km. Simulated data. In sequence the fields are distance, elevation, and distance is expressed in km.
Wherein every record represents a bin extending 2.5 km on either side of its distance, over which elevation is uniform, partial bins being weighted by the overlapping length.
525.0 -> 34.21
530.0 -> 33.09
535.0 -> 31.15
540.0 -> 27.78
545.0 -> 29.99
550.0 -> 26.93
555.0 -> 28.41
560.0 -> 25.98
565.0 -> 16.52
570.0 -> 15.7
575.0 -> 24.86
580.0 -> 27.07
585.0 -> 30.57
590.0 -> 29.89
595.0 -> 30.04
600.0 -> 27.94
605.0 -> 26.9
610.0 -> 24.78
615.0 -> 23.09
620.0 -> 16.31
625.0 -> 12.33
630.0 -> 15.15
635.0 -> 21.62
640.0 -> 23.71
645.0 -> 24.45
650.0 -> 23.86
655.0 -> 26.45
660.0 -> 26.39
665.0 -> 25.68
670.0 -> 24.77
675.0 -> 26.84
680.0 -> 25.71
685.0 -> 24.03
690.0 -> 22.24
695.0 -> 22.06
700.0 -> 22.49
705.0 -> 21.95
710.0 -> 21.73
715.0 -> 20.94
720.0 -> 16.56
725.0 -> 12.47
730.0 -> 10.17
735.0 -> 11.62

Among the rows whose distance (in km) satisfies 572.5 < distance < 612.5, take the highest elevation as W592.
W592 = 30.57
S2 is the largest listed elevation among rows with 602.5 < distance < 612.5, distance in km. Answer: 26.9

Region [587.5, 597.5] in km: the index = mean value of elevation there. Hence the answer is 30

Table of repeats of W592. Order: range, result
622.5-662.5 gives 26.45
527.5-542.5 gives 33.09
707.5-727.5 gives 21.73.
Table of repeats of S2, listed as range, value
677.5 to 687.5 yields 25.71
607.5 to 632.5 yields 24.78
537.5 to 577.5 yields 29.99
